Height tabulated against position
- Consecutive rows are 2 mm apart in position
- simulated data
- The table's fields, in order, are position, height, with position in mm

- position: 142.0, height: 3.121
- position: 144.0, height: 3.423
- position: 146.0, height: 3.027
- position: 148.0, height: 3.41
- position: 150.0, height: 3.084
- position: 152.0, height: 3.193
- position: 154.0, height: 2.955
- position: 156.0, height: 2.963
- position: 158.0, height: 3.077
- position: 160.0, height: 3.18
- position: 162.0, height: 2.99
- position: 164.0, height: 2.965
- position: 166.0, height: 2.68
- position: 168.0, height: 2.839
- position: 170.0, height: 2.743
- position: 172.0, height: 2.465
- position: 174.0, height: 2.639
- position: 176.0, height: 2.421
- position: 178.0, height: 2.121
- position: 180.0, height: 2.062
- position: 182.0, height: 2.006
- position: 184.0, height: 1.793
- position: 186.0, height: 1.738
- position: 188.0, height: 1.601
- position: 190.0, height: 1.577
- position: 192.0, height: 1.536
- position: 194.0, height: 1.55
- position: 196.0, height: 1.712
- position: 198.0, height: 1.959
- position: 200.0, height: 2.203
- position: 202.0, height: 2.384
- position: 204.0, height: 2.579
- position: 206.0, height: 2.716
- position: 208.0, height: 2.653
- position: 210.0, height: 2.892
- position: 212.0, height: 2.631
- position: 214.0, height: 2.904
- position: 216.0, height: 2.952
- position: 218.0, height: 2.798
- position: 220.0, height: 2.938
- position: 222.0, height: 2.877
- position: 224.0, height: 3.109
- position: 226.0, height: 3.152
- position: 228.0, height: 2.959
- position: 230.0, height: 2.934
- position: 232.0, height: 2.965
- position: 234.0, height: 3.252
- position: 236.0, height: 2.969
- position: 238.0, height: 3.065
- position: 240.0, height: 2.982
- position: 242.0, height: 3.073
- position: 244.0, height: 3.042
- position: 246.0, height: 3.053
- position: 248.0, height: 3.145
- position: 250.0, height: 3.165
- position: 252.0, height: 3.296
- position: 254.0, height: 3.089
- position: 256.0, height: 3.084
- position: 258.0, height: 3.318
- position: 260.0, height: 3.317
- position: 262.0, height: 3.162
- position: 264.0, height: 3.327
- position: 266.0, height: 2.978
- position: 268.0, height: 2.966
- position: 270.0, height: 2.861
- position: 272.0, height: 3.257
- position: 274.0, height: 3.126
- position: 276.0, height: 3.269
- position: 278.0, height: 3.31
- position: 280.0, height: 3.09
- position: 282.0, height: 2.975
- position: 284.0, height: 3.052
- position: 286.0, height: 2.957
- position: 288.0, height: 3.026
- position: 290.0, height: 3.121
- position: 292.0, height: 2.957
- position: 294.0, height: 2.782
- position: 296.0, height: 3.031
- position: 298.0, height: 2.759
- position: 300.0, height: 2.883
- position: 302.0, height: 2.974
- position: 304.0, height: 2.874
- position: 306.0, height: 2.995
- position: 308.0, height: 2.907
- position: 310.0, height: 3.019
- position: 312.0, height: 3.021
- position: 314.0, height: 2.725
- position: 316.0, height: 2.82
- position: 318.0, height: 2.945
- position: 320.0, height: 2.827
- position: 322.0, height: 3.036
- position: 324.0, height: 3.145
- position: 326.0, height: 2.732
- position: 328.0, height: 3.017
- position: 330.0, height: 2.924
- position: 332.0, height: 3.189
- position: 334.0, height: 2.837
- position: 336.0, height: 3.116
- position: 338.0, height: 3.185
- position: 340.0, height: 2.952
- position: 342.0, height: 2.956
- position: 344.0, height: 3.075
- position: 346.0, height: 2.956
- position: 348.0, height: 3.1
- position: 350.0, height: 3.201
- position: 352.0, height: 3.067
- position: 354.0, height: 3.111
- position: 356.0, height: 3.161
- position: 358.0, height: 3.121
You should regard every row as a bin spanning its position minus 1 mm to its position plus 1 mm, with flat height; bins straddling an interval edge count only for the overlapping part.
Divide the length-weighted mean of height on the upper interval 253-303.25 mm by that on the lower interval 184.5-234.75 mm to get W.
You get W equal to 1.23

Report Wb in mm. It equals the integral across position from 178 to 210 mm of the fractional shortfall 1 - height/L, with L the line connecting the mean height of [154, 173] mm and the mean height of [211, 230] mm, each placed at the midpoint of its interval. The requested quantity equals 9.6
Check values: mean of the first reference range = 2.88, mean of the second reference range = 2.92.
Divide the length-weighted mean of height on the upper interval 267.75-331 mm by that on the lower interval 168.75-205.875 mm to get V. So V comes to 1.4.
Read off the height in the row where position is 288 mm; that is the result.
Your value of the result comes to 3.026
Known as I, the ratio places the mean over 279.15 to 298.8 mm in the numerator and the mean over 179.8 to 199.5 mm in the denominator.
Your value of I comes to 1.70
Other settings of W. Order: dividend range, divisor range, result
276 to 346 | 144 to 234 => 1.14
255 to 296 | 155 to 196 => 1.33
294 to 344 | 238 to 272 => 0.95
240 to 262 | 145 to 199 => 1.28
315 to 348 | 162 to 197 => 1.38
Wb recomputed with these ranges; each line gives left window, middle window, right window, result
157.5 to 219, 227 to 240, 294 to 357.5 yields -2.18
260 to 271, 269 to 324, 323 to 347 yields 1.10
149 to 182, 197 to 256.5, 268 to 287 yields 0.98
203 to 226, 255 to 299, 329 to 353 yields -2.08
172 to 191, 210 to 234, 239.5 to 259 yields -2.32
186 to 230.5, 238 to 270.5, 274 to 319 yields -4.62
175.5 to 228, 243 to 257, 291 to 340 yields -2.80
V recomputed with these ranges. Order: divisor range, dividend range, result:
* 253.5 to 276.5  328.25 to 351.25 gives 0.97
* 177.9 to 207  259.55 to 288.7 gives 1.58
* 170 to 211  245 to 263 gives 1.48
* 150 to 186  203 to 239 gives 1.10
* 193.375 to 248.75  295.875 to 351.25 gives 1.07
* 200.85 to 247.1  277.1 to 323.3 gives 1.02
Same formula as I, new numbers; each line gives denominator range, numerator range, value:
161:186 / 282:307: 1.21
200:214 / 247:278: 1.20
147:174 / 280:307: 1.00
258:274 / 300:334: 0.94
